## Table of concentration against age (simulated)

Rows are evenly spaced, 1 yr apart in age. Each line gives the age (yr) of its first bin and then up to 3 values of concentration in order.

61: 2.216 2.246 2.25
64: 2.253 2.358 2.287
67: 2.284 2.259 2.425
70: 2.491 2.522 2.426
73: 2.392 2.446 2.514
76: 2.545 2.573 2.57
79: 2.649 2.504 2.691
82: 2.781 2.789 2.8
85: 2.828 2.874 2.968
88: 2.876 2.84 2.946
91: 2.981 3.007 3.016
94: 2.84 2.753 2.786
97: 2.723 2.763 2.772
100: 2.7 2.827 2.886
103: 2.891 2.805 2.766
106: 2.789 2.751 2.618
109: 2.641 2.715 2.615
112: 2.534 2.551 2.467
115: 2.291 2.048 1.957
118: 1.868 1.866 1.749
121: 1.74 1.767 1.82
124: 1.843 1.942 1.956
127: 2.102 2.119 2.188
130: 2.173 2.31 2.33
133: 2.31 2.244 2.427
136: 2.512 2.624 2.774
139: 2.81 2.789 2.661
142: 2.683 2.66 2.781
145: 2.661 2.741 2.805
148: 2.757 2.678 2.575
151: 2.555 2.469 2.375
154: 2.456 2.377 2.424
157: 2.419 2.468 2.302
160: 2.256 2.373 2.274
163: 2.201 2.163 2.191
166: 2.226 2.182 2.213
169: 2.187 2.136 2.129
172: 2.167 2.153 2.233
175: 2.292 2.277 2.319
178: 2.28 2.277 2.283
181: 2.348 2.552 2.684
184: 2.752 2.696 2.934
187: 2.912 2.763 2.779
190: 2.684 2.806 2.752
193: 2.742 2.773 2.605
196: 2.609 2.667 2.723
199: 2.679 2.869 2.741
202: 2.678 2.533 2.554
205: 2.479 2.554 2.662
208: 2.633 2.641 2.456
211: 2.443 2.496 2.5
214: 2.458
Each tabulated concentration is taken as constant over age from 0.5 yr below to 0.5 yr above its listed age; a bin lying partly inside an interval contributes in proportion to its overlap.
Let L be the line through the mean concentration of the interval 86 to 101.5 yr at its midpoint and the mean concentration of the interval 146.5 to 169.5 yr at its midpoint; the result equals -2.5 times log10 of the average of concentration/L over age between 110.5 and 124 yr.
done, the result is 0.27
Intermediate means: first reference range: 2.85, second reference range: 2.39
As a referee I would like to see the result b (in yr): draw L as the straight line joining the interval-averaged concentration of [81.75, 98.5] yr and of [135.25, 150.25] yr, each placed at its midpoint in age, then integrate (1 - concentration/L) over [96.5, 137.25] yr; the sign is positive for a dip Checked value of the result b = 6.09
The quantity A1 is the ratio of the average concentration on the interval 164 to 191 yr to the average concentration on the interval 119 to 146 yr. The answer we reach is 1.0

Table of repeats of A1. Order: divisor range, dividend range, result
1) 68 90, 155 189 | 0.90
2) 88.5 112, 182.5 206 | 0.97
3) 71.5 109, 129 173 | 0.89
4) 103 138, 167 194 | 1.08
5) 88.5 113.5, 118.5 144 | 0.82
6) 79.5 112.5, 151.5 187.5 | 0.85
